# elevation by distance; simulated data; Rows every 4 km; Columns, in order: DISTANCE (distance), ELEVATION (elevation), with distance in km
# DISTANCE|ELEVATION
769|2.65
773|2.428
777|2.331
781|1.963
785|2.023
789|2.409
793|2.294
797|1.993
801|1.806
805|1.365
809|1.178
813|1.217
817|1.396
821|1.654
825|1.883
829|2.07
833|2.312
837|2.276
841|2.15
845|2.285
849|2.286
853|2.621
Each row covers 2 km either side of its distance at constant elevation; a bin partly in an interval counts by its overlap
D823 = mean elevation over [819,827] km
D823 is 1.77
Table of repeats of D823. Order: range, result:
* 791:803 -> 2.03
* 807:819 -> 1.26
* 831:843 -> 2.25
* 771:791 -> 2.23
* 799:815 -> 1.39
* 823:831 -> 1.98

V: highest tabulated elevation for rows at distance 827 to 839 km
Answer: 2.312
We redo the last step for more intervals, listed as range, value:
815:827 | 1.883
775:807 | 2.409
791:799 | 2.294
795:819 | 1.993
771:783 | 2.428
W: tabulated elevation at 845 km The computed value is 2.285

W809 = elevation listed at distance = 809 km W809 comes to 1.178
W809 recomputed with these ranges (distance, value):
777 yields 2.331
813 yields 1.217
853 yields 2.621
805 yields 1.365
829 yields 2.07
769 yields 2.65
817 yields 1.396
